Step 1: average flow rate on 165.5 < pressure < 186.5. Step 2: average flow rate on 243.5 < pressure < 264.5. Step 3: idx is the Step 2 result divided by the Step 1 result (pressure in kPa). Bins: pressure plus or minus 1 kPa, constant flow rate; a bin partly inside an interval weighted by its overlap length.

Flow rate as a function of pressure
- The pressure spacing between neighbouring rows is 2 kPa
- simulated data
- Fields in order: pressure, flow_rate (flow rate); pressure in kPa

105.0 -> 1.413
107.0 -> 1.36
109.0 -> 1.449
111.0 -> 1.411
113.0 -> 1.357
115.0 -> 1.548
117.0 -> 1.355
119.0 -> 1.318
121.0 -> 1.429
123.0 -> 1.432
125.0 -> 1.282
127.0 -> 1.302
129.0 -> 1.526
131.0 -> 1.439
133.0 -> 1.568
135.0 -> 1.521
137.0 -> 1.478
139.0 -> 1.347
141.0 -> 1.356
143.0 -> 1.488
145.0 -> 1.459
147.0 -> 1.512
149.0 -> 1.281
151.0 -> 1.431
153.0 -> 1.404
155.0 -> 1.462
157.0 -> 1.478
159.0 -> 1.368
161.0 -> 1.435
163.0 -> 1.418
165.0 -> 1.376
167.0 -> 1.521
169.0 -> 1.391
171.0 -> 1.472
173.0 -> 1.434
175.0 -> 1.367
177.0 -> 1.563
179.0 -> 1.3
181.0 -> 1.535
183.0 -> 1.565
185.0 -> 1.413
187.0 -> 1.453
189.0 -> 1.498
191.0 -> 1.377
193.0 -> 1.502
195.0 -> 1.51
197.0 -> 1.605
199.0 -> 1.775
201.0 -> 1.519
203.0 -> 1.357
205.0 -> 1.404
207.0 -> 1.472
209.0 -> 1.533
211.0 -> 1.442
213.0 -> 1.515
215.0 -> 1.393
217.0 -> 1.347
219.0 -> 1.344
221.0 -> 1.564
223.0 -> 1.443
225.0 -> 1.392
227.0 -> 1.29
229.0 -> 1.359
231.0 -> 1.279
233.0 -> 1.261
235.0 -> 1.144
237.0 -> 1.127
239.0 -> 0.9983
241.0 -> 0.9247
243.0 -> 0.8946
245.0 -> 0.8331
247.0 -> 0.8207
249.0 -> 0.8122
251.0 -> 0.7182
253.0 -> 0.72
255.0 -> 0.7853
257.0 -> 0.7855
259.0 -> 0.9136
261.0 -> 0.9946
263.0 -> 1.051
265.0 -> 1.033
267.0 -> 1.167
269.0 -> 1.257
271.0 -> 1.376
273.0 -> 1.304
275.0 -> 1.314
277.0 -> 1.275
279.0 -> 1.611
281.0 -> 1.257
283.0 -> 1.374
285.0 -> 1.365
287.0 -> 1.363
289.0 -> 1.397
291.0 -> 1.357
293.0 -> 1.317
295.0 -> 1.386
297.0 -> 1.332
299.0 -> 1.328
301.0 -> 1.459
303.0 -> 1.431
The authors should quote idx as 0.58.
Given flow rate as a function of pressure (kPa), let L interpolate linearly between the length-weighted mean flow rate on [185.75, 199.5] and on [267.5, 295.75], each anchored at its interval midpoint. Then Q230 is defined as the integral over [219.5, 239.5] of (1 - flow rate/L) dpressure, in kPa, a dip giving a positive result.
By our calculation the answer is 2.2 kPa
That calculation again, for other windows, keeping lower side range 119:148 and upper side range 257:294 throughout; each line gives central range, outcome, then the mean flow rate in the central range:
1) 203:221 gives -1.4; 1.43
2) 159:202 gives -3.2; 1.48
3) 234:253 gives 5.6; 0.909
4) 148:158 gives 0.0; 1.41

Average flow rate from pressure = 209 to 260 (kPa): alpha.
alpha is 1.13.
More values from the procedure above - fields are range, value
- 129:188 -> 1.44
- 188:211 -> 1.5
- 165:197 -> 1.46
